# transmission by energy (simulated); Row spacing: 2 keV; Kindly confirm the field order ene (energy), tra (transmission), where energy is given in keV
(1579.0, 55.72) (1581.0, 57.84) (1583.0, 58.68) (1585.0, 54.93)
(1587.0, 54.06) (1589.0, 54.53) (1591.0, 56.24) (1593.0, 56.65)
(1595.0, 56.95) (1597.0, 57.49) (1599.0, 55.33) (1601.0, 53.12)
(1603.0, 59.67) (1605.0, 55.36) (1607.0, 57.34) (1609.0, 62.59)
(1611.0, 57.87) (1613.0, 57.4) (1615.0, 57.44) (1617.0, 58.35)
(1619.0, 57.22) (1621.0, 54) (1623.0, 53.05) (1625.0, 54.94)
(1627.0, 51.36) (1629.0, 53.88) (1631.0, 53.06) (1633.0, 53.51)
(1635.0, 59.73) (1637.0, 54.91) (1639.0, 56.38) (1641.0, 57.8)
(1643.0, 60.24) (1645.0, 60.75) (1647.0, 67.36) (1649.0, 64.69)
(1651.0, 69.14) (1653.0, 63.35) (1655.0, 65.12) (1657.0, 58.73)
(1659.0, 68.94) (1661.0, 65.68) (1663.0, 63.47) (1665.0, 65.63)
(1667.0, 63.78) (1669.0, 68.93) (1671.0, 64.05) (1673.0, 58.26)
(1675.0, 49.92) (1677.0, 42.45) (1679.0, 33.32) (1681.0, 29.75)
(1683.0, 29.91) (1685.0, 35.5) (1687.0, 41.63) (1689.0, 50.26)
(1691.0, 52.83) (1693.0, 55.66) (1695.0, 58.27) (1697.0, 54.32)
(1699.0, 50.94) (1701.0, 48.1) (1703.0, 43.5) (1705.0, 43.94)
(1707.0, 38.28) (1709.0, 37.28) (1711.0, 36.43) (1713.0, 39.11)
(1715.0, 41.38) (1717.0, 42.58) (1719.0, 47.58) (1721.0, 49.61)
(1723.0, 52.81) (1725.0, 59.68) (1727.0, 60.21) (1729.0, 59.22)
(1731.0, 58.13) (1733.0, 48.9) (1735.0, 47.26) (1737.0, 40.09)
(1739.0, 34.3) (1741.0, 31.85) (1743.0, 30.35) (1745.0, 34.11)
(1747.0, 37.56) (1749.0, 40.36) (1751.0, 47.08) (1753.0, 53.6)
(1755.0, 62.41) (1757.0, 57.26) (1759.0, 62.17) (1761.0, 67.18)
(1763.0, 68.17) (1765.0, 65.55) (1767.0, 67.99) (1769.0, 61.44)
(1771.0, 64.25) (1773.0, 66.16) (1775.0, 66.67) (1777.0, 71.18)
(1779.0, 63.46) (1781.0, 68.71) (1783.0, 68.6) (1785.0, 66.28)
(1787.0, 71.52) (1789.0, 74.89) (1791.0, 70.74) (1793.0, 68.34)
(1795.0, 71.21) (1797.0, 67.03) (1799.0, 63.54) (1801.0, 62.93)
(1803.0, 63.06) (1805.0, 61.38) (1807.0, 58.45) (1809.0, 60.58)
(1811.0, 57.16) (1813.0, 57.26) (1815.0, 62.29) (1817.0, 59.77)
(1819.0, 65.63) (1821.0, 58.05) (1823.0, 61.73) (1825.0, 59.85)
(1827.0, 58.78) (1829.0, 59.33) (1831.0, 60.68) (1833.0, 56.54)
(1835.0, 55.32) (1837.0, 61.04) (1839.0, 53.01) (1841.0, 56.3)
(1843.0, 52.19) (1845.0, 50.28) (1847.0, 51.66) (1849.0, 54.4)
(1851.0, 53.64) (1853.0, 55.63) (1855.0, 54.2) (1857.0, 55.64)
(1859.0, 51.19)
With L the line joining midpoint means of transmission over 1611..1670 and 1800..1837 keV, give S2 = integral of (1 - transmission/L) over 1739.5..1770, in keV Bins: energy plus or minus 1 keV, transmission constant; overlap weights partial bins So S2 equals 3.96 keV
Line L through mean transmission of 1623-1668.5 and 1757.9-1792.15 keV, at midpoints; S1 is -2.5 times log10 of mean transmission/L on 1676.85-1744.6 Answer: 0.39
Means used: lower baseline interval 60.5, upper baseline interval 67.3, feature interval 44.8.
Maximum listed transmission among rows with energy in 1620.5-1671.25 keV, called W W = 69.14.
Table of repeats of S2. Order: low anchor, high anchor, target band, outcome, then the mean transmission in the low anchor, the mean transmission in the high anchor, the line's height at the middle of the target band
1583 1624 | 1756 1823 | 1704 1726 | 6.1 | 56.5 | 64.8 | 61.5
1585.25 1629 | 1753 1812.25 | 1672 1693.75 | 6.0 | 56.2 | 65.2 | 60.1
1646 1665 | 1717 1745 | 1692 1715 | 3.4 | 65.2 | 47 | 53.6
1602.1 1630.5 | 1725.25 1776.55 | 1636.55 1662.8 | -3.3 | 56.4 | 53.6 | 55.7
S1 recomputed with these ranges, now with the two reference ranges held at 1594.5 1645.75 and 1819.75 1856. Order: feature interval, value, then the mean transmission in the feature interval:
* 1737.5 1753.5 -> 0.42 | 38.2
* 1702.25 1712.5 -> 0.38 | 39.8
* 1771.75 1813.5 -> -0.17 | 65.8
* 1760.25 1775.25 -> -0.17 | 65.9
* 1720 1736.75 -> 0.05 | 53.8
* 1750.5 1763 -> -0.06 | 59.5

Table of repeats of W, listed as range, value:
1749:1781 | 71.18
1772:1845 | 74.89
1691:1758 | 62.41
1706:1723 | 52.81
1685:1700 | 58.27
